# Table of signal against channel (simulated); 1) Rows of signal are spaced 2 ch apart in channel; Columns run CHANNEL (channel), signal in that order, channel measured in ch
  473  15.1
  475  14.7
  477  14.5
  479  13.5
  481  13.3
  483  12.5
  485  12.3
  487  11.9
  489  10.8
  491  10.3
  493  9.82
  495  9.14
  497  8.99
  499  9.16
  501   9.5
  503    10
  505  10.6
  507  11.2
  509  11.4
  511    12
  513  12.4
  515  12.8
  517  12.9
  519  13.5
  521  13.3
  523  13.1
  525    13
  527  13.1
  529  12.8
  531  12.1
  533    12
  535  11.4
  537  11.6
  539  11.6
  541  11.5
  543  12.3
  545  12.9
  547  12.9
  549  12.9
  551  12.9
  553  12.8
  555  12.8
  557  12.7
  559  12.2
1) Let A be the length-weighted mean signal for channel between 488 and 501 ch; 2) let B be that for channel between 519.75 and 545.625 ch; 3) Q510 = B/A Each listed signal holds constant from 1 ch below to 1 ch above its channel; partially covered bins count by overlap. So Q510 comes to 1.28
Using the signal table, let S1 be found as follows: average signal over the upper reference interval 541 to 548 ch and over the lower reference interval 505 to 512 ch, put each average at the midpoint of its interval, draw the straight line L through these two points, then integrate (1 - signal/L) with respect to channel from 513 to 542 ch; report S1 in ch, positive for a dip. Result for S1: -1.21 ch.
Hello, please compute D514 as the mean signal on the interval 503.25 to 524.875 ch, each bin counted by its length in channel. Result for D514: 12.3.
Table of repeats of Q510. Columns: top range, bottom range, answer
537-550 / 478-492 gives 1.02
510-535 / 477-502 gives 1.15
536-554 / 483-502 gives 1.20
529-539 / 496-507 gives 1.21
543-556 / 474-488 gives 0.97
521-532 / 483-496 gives 1.19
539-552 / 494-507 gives 1.29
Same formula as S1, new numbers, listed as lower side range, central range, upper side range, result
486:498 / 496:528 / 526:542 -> -1.8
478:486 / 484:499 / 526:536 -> 2.8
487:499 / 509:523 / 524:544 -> -2.0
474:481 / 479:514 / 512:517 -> 6.3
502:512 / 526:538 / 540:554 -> -0.2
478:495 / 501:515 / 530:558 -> 0.8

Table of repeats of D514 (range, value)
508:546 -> 12.4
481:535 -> 11.6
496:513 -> 10.5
